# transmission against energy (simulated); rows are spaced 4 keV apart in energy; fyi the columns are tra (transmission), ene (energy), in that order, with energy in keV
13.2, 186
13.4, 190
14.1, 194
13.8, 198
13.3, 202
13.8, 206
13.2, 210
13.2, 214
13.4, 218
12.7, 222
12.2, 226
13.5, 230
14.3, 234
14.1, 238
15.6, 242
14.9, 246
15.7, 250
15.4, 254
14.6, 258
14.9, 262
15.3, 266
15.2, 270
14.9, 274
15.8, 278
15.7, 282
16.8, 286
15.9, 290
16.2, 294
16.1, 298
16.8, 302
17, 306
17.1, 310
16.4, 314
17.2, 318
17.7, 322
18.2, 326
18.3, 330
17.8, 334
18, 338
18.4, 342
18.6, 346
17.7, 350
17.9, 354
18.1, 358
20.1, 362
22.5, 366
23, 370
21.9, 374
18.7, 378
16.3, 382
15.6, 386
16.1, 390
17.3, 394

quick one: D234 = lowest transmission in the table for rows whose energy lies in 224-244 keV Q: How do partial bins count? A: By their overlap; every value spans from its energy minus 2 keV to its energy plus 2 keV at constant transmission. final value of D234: 12.2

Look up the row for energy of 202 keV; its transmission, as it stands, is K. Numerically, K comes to 13.3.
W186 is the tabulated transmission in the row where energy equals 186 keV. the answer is 13.2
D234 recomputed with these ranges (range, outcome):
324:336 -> 17.8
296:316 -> 16.1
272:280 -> 14.9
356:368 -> 18.1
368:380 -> 18.7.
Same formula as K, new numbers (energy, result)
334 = 17.8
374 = 21.9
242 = 15.6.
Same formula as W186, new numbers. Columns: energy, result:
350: 17.7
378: 18.7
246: 14.9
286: 16.8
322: 17.7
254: 15.4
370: 23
